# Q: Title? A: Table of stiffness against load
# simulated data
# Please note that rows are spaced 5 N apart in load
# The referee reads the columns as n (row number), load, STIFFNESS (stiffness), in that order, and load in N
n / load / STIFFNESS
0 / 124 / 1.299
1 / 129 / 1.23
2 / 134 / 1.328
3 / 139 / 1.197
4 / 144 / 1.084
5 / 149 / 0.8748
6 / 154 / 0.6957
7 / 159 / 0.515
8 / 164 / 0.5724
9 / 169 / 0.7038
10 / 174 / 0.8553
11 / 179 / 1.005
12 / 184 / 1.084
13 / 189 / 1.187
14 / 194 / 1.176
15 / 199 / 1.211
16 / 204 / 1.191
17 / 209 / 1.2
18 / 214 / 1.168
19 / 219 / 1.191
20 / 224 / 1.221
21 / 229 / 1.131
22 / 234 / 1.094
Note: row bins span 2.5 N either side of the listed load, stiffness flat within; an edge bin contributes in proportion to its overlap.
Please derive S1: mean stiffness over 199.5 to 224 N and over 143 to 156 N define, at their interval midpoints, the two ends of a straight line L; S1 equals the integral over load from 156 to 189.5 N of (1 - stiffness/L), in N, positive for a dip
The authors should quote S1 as 6.0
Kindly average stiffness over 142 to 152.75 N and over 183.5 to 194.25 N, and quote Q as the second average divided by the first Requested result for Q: 1.23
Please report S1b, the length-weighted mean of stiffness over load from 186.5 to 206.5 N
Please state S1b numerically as 1.19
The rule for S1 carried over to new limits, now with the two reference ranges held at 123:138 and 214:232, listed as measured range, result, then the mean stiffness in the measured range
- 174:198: 2.43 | 1.09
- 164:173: 3.95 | 0.693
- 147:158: 4.46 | 0.744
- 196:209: -0.01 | 1.2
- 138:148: 1.35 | 1.09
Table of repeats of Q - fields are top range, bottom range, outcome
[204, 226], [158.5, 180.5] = 1.62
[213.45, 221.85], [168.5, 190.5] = 1.21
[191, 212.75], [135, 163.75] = 1.37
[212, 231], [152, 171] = 1.91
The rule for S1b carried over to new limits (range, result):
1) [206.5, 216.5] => 1.18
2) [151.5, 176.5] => 0.668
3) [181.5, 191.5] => 1.14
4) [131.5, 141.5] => 1.26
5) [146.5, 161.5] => 0.695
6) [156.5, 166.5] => 0.544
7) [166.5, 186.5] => 0.912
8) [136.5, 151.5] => 1.05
